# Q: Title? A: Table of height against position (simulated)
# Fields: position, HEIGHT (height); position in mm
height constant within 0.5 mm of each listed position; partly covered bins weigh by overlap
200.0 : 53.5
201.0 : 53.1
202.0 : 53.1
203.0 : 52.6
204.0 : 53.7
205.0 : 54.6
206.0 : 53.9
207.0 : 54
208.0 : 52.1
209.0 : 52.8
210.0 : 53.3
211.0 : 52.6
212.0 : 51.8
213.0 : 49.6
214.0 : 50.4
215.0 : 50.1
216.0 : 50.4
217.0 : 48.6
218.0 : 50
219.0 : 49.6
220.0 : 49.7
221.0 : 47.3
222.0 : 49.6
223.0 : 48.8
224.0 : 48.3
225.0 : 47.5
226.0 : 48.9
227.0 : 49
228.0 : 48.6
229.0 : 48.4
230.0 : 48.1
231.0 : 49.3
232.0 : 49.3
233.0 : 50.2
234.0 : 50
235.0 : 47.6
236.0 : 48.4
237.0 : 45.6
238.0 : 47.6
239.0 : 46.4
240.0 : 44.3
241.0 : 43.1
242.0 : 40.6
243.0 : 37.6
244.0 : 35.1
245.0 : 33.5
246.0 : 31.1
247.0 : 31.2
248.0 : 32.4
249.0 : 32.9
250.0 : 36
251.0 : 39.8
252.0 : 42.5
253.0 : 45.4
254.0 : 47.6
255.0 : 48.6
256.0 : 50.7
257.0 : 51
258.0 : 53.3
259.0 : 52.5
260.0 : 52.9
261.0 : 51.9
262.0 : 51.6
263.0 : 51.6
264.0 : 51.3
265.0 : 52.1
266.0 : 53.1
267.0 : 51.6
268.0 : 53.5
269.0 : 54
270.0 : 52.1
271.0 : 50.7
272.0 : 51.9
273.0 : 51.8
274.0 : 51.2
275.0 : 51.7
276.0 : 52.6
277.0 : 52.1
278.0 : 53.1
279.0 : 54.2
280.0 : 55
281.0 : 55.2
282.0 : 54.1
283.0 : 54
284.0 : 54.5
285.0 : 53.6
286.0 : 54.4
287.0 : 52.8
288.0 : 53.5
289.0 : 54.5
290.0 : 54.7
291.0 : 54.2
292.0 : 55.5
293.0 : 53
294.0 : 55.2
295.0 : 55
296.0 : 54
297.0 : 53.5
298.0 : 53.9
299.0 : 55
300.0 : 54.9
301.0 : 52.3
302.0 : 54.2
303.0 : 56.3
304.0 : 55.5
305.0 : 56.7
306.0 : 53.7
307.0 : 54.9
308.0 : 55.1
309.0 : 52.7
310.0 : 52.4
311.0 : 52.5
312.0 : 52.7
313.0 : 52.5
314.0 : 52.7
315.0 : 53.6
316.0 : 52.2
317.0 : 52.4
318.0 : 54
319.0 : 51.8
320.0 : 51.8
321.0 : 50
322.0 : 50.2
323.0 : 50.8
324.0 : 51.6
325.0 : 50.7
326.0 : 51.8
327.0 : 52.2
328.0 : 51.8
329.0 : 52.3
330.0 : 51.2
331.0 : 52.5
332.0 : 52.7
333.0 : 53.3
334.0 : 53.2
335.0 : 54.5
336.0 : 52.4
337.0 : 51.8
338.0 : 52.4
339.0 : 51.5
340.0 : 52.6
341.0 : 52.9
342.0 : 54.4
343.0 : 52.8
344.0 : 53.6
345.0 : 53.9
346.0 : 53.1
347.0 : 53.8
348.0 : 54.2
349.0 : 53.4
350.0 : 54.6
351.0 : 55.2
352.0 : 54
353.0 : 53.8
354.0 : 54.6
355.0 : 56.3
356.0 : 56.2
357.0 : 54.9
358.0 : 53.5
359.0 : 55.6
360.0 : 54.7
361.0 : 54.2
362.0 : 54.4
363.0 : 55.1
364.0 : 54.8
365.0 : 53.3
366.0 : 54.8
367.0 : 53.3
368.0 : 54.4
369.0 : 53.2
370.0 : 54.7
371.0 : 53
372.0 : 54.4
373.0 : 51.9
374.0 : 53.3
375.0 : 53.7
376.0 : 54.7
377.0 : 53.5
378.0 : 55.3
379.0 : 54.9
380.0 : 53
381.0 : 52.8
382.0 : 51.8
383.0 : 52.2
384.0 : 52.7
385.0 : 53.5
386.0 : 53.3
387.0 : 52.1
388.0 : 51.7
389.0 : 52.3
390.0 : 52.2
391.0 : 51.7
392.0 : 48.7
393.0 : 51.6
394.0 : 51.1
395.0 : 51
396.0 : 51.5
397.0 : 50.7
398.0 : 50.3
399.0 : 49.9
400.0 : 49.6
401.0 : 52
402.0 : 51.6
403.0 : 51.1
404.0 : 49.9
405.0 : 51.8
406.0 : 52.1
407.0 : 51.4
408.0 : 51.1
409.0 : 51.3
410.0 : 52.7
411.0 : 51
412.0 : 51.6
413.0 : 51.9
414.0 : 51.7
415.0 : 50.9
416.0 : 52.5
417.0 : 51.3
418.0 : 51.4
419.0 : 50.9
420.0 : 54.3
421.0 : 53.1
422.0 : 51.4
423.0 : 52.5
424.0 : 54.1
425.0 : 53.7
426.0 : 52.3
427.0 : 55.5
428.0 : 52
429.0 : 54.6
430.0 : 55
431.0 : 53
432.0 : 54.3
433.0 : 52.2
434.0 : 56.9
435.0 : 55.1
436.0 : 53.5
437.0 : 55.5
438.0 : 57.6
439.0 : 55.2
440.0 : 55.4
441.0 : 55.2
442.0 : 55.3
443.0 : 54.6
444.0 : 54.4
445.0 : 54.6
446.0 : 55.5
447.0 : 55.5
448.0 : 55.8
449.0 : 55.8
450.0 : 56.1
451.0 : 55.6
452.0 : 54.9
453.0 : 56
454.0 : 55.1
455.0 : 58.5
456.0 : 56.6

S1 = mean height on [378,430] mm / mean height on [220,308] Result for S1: 1.0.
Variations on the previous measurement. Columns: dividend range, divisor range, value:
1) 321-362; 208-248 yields 1.14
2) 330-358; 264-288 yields 1.01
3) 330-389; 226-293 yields 1.10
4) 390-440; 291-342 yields 0.99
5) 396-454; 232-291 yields 1.10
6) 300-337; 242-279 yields 1.12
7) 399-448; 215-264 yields 1.15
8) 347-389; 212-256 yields 1.19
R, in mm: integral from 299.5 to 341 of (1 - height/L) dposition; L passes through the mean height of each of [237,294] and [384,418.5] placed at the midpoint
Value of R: -2.5 mm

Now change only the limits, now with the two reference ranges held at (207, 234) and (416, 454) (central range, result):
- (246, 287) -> 1.0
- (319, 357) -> -0.5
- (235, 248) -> 2.6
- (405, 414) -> 0.4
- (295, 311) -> -0.8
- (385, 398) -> 0.5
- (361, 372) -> -0.3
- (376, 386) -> 0.0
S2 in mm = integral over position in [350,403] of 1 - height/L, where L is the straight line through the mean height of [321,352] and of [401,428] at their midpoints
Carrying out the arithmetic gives -0.78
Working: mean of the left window 52.7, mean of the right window 52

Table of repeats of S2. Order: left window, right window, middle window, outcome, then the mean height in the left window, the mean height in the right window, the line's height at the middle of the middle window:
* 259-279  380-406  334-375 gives -1.7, 52.2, 51.5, 51.7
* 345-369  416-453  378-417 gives 1.9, 54.4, 54.3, 54.3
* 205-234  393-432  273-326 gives -2.6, 50.2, 52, 50.9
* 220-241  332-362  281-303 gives -1.3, 48.1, 53.8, 51.1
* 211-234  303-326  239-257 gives 3.7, 49.3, 52.8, 50.3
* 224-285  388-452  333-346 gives -0.6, 47.9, 52.9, 50.5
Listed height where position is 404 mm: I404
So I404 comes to 49.9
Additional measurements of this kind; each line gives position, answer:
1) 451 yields 55.6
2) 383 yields 52.2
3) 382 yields 51.8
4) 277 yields 52.1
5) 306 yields 53.7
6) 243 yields 37.6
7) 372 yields 54.4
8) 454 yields 55.1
